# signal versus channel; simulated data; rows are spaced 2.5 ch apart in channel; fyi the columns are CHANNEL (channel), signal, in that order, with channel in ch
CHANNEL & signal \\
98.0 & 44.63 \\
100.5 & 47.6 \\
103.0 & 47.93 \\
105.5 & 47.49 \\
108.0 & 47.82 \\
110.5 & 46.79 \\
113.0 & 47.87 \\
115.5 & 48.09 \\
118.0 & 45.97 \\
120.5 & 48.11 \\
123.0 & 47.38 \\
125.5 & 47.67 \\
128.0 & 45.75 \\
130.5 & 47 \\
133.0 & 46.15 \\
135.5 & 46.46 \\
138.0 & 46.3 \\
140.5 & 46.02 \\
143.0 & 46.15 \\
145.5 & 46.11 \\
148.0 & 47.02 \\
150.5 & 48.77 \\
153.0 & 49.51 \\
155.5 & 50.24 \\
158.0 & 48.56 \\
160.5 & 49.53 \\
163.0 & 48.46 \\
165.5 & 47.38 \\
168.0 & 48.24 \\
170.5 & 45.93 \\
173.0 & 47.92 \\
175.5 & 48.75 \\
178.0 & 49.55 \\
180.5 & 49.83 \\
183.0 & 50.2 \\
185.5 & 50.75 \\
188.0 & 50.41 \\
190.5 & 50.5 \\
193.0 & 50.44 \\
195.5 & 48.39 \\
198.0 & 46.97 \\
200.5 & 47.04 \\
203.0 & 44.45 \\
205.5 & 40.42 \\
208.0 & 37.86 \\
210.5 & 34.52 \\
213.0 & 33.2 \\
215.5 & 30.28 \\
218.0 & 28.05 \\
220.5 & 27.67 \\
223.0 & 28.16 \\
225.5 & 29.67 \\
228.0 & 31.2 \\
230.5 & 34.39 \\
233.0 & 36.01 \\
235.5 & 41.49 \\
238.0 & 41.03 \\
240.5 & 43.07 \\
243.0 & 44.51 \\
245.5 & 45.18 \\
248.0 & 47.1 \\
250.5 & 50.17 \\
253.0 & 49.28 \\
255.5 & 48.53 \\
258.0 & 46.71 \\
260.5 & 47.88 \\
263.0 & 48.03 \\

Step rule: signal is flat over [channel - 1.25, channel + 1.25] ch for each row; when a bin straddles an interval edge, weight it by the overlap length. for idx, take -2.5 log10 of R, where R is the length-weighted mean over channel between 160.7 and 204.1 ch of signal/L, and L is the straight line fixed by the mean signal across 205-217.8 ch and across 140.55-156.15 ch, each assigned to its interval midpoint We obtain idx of -0.202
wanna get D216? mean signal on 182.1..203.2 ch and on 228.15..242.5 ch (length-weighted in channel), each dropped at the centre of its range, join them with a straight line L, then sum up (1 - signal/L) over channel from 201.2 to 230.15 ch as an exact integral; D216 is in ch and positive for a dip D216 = 6.7 ch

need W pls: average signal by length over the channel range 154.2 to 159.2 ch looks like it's 49.4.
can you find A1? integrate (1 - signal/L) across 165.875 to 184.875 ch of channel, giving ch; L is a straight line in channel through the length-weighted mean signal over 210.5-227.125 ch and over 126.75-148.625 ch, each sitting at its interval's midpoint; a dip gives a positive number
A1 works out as -4.92 ch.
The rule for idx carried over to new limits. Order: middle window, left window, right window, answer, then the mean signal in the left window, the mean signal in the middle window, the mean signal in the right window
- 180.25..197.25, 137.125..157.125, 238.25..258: -0.06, 47.6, 50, 46.5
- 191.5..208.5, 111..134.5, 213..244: -0.20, 47.1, 45.5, 34.5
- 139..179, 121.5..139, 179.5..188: 0.01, 46.7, 48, 50.3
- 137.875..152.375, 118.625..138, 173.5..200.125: 0.02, 46.9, 46.9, 49.4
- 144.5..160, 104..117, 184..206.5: -0.02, 47.6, 48.5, 47.8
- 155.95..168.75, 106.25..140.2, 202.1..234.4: -0.17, 47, 48.6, 33.4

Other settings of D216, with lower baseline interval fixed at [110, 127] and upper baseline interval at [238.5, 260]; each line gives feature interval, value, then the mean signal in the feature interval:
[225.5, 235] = 2.6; 33.9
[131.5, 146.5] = 0.3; 46.2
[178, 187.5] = -0.6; 50.2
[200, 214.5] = 2.4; 39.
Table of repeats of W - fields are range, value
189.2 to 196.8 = 49.8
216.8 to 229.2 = 28.9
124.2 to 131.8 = 46.8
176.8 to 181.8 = 49.7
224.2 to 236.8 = 34.6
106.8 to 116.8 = 47.6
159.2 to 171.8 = 47.9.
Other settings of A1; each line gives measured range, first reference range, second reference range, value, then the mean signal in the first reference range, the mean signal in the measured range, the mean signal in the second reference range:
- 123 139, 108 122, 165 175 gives 0.3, 47.4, 46.6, 47.5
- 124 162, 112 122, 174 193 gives 0.8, 47.5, 47.4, 50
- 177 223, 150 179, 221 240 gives -1.1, 48.6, 42.4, 34.6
